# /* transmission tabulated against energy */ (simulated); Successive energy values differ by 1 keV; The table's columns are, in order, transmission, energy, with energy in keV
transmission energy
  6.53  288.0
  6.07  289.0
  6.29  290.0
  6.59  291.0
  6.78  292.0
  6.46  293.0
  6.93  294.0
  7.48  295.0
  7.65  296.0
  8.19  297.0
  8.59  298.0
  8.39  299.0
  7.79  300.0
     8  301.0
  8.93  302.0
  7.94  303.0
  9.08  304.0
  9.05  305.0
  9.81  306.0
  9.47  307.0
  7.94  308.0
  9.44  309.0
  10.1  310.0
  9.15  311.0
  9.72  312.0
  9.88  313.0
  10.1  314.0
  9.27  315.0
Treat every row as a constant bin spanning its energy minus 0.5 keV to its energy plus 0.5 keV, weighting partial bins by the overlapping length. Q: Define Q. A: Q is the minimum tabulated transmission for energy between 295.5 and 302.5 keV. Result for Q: 7.65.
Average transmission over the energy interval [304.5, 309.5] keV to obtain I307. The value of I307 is 9.14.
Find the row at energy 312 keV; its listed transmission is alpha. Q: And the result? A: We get 9.72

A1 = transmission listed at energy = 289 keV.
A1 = 6.07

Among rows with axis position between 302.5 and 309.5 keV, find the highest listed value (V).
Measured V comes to 9.81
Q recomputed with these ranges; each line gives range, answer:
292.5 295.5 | 6.46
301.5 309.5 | 7.94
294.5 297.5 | 7.48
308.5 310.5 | 9.44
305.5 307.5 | 9.47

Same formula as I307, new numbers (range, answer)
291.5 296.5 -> 7.06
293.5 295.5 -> 7.21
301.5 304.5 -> 8.65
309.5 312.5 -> 9.66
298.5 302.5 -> 8.28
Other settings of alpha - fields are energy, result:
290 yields 6.29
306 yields 9.81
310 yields 10.1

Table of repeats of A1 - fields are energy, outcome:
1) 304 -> 9.08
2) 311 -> 9.15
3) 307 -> 9.47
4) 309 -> 9.44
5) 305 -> 9.05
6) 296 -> 7.65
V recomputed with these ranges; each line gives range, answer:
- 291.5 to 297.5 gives 8.19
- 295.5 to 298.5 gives 8.59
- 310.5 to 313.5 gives 9.88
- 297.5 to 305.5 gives 9.08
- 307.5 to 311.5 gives 10.1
